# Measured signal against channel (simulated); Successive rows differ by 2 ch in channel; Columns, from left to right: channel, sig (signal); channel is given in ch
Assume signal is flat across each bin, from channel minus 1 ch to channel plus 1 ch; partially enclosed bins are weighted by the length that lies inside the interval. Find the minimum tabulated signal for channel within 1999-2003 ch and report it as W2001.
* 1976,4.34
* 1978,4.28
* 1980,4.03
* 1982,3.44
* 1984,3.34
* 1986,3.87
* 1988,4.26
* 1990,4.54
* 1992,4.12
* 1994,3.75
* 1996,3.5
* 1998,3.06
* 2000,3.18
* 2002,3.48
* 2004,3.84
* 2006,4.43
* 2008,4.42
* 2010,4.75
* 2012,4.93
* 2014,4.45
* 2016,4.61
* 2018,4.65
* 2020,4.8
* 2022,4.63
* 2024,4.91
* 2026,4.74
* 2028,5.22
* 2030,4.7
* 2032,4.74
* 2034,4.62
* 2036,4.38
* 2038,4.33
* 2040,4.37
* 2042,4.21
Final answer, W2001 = 3.18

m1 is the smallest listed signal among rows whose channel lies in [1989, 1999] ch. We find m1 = 3.06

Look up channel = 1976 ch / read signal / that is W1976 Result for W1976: 4.34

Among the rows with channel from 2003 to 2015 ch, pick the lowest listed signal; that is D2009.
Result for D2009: 3.84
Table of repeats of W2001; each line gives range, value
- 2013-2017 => 4.45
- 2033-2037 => 4.38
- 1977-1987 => 3.34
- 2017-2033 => 4.63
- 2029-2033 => 4.7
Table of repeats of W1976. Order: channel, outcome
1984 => 3.34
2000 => 3.18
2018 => 4.65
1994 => 3.75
